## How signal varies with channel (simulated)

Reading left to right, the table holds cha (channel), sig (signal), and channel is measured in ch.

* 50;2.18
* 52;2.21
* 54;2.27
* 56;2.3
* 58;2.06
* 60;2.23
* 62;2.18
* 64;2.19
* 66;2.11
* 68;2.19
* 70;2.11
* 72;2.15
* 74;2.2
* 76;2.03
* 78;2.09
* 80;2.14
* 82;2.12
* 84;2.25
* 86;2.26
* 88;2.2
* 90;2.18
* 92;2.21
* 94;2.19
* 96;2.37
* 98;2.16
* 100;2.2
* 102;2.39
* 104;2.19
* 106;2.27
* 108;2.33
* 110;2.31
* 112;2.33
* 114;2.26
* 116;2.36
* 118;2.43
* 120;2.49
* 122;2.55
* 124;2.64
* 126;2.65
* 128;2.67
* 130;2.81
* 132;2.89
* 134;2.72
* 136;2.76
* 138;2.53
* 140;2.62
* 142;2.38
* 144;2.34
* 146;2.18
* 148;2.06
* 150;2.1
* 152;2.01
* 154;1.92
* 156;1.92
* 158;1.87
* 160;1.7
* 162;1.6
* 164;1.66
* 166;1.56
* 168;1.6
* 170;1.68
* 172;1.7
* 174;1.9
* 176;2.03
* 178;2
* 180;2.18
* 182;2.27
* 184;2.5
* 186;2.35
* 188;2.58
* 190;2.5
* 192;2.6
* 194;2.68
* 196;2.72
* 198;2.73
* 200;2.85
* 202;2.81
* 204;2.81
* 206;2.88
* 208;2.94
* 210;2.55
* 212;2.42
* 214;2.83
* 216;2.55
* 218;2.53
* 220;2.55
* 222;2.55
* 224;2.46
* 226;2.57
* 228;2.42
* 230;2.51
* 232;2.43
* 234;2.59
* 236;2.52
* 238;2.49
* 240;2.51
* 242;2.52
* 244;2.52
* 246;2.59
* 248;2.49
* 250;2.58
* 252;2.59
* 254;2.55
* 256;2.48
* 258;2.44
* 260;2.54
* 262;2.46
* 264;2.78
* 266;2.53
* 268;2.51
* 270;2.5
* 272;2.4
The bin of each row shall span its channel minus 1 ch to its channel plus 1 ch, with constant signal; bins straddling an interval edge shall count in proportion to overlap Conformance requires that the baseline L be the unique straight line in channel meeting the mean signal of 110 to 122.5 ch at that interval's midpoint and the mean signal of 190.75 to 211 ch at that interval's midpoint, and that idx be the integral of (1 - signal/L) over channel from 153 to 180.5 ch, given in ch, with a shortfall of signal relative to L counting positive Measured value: 8.5 ch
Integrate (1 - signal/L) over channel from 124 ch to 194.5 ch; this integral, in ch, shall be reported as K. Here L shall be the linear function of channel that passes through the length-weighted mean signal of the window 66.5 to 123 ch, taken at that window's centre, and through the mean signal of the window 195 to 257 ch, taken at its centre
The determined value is 5.8 ch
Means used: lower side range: 2.25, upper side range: 2.6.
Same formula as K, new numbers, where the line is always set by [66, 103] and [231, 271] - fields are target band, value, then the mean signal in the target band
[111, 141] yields -4.0 ch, 2.58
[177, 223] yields -2.9 ch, 2.58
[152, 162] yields 2.1 ch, 1.84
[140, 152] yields 0.4 ch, 2.23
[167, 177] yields 2.5 ch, 1.78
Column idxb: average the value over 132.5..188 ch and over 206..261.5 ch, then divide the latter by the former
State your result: 1.22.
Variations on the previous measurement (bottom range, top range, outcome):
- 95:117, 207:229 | 1.13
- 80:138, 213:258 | 1.06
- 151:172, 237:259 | 1.44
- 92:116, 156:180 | 0.78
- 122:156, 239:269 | 1.04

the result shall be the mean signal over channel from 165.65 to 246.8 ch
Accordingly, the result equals 2.45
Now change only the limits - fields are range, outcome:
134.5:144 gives 2.56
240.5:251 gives 2.54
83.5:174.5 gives 2.23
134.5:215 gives 2.29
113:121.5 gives 2.39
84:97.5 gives 2.23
